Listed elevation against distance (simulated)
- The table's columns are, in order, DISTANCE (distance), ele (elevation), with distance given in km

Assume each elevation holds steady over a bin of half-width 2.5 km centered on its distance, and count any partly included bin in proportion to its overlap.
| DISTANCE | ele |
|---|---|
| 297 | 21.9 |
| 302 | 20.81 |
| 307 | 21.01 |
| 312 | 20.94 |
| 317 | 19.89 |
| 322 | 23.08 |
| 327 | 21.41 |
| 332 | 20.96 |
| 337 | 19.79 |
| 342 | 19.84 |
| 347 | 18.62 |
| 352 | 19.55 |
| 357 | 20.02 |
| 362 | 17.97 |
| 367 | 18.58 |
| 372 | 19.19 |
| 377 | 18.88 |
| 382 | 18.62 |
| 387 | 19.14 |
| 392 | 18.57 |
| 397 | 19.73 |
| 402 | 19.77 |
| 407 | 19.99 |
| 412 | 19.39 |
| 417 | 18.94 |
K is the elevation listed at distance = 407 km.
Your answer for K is 19.99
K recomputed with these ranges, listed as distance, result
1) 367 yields 18.58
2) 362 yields 17.97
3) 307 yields 21.01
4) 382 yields 18.62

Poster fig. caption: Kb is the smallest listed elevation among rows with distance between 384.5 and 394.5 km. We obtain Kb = 18.57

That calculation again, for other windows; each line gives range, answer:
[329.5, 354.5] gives 18.62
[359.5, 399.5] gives 17.97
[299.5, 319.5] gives 19.89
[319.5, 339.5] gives 19.79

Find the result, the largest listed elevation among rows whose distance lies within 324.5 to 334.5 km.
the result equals 21.41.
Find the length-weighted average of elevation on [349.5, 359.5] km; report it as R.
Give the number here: 19.8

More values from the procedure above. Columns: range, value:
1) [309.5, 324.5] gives 21.3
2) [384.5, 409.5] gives 19.4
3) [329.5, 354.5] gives 19.8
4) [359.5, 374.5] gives 18.6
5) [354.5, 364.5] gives 19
